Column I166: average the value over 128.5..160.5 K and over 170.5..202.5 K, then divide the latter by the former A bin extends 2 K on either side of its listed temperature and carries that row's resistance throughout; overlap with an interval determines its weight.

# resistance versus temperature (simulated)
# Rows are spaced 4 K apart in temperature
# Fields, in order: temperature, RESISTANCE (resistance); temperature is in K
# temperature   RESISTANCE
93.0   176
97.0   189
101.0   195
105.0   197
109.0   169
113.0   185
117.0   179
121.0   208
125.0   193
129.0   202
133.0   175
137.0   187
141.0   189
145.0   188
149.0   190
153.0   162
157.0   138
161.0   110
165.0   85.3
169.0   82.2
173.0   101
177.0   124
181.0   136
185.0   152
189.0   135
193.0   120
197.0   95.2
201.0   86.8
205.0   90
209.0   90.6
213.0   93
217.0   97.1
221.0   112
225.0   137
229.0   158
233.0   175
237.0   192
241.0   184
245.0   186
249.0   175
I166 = 0.68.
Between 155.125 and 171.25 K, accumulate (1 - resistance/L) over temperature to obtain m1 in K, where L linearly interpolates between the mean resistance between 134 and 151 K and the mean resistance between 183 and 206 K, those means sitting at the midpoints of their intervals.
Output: 5.7 K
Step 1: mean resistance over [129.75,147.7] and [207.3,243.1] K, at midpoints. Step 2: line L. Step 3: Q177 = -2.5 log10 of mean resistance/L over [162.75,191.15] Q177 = 0.37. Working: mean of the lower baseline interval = 186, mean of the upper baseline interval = 138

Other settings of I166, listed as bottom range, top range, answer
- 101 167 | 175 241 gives 0.73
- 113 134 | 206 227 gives 0.55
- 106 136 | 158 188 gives 0.61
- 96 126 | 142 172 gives 0.72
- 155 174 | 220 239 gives 1.52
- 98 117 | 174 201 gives 0.66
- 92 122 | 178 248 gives 0.71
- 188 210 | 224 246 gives 1.70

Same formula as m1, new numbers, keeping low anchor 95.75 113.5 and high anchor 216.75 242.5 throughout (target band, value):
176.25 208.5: 9.5 K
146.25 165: 3.1 K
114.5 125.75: -0.6 K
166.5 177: 4.4 K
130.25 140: -0.2 K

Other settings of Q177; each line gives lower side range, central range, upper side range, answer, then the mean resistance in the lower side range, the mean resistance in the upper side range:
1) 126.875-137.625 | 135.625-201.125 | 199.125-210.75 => 0.03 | 188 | 89.1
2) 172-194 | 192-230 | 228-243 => 0.42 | 130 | 179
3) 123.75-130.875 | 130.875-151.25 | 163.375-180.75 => -0.11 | 198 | 102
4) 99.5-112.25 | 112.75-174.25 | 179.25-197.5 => 0.01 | 186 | 130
